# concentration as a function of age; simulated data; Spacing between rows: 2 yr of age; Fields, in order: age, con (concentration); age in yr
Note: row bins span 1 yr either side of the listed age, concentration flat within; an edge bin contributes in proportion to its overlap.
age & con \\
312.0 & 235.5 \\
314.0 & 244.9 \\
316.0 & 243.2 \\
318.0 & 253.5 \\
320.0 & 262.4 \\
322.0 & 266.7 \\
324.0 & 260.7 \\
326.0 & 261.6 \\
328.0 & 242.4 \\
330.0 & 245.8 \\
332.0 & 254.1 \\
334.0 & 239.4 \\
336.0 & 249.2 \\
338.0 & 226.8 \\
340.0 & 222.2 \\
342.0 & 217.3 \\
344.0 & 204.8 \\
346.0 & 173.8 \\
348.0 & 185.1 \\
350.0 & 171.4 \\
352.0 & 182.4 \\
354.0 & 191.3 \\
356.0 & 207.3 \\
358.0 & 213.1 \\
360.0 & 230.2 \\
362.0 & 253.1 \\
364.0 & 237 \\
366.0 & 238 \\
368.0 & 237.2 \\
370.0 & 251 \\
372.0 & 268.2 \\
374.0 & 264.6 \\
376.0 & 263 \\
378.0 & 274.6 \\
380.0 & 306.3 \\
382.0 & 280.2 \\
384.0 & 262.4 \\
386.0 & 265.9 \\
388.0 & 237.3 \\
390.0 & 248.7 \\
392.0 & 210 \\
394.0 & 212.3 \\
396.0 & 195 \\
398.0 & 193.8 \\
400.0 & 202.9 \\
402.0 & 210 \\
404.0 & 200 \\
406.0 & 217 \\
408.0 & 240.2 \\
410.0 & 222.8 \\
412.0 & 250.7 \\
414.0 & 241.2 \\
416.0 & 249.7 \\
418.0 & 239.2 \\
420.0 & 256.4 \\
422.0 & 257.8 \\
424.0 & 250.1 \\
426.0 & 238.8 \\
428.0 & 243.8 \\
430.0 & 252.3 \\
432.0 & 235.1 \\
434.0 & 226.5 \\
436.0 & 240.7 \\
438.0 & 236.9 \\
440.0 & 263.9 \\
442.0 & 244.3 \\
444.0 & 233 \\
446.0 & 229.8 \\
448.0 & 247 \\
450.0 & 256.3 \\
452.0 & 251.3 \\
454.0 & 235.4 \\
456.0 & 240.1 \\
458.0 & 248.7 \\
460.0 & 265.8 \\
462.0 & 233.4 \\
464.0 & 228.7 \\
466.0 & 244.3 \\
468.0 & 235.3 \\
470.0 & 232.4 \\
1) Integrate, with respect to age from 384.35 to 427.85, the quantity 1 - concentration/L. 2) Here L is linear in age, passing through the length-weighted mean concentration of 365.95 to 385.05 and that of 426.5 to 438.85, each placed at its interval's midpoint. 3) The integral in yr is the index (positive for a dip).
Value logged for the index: 3.5 yr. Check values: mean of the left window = 266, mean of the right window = 239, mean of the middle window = 231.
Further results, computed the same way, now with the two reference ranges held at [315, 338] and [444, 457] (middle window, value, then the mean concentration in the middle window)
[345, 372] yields 3.7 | 215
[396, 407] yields 1.9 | 204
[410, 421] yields 0.0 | 245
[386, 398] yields 1.2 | 222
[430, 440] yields 0.2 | 239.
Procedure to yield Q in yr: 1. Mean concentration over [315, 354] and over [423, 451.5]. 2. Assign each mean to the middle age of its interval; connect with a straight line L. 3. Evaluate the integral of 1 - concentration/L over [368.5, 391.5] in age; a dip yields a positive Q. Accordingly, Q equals -2.83 yr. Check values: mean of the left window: 229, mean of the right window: 243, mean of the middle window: 264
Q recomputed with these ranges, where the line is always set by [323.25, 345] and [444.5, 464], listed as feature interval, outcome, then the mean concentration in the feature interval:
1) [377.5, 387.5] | -1.5 yr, 276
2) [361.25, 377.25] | -0.8 yr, 252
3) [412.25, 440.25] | -0.2 yr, 245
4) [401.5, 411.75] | 0.9 yr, 221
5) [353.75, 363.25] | 0.7 yr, 222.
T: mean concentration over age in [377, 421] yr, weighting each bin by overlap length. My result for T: 237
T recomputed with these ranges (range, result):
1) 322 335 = 252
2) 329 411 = 229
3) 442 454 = 243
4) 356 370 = 234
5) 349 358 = 191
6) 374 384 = 278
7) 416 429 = 248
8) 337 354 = 198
